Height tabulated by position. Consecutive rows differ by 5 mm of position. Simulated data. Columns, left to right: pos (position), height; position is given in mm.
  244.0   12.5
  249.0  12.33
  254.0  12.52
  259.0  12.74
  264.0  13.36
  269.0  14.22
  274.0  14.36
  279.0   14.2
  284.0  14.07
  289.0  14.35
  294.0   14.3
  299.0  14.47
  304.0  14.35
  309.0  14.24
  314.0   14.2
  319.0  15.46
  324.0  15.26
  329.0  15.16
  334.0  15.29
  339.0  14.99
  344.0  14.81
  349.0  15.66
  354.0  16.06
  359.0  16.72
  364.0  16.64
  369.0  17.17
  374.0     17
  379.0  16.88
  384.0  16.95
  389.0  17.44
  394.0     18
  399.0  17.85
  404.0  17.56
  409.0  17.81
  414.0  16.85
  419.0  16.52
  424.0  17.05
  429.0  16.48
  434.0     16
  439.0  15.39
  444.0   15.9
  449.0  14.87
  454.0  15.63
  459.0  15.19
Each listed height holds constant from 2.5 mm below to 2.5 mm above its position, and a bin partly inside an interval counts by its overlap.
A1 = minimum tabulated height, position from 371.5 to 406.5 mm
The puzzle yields 16.88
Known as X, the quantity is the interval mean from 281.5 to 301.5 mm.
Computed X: 14.3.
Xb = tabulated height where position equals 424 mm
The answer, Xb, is 17.05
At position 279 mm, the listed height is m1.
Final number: 14.2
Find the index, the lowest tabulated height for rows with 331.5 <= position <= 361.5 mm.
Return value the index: 14.81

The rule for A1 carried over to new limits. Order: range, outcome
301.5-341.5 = 14.2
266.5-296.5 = 14.07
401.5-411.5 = 17.56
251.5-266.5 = 12.52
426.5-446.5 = 15.39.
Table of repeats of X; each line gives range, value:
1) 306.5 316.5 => 14.2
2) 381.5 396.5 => 17.5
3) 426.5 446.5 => 15.9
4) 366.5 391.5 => 17.1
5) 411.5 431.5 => 16.7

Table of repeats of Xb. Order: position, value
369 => 17.17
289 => 14.35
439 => 15.39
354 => 16.06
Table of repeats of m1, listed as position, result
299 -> 14.47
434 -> 16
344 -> 14.81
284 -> 14.07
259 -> 12.74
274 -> 14.36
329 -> 15.16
